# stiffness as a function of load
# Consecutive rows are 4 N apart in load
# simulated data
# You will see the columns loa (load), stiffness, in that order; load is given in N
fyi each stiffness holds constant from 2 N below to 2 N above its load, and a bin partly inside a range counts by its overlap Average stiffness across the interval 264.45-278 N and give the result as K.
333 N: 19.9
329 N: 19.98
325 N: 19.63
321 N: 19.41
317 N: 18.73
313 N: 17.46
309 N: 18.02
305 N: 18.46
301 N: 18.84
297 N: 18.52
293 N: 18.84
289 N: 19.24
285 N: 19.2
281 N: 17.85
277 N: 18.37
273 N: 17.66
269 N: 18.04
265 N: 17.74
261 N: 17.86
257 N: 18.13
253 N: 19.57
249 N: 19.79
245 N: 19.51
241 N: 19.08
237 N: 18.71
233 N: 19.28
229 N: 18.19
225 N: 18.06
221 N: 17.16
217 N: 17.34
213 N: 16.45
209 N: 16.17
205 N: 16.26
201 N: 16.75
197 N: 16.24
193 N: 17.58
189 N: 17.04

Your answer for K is 17.9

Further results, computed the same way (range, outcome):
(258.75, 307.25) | 18.4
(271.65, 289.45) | 18.4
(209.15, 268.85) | 18.3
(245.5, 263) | 18.9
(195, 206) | 16.4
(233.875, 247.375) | 19.1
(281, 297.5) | 18.9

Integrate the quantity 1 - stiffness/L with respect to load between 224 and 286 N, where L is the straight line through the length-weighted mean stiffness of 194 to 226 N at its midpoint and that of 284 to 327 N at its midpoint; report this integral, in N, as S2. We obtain -3.0 N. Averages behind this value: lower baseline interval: 16.8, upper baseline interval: 18.7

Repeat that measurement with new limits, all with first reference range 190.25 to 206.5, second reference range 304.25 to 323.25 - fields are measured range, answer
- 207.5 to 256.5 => -3.0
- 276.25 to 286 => -0.3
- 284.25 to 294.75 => -0.6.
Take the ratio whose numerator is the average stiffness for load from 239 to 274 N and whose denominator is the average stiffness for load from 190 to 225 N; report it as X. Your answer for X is 1.11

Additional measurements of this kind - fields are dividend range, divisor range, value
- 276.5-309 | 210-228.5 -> 1.08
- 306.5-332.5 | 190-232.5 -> 1.11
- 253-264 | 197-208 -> 1.11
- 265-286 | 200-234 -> 1.05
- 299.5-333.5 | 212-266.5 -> 1.03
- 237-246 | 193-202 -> 1.15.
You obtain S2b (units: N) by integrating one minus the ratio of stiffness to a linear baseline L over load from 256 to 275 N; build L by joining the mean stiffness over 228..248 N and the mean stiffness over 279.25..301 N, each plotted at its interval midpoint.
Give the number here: 1.02 N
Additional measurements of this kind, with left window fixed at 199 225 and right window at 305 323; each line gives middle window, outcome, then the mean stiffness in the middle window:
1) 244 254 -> -1.3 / 19.6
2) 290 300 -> -0.4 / 18.8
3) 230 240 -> -1.0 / 18.9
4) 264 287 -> -0.5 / 18.2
